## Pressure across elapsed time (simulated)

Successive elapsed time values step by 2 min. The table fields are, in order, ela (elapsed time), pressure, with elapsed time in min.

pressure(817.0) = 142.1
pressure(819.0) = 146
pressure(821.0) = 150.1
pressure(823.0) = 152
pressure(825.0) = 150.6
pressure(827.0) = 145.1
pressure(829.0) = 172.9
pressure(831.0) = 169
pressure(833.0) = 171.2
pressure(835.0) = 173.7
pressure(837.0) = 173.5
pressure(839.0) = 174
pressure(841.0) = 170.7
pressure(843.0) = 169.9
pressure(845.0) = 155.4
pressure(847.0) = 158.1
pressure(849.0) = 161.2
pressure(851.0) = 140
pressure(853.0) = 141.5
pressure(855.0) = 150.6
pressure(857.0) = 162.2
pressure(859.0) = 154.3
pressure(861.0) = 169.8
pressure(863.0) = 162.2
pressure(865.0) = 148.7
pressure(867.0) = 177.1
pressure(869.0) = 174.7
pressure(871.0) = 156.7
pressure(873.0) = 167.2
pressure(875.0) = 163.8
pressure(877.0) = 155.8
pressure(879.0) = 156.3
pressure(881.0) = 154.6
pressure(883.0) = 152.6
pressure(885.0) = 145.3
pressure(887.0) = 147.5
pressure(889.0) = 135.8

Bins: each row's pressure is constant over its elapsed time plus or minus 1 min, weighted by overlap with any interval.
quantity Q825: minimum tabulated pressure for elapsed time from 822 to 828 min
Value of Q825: 145.1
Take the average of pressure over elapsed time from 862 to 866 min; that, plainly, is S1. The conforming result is 155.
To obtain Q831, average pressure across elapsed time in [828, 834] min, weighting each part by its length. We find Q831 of 171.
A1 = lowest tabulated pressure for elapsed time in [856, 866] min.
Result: 148.7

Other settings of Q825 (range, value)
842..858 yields 140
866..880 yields 155.8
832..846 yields 155.4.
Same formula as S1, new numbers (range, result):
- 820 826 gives 151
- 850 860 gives 150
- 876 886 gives 153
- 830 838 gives 172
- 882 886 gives 149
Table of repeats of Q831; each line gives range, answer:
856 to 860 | 158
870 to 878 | 161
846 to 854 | 150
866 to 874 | 169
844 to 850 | 158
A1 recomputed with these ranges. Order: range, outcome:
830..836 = 169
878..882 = 154.6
